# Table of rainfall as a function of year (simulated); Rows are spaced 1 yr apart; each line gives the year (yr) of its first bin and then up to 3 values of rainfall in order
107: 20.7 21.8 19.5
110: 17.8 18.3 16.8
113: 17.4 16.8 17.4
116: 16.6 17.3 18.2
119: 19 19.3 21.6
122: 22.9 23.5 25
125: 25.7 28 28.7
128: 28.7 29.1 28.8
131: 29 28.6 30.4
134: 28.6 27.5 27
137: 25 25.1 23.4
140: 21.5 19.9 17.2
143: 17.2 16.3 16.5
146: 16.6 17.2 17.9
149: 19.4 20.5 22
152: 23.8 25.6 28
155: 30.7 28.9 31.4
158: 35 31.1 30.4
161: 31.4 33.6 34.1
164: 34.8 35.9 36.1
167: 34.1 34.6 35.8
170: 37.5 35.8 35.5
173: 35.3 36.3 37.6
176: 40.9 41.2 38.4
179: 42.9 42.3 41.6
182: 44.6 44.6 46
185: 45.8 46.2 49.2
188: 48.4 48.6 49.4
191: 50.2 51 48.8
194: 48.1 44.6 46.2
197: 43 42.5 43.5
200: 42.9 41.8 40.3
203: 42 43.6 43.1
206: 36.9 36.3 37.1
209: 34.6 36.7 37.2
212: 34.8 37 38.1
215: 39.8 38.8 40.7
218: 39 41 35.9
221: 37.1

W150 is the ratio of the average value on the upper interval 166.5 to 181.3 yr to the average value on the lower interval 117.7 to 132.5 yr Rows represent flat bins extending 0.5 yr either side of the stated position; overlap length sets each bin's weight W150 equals 1.51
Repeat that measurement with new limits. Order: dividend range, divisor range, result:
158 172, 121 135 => 1.26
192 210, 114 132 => 1.80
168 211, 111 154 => 1.89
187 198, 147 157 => 1.98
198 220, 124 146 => 1.59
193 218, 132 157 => 1.76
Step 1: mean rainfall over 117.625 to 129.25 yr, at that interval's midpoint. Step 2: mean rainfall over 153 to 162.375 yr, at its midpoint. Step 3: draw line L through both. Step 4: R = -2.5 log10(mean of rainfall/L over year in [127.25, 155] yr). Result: 0.16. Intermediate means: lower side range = 24.1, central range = 23.5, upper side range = 30.8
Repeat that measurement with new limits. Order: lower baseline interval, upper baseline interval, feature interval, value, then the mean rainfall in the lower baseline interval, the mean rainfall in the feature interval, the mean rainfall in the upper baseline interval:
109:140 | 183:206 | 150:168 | 0.12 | 23.3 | 30.8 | 45.5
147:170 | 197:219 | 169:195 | -0.25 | 29.7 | 43.3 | 39.5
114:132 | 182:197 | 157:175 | 0.13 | 23.4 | 34.5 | 47.4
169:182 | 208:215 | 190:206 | -0.19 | 38.9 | 44.7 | 36.7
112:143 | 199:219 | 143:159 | 0.20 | 23.4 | 23.4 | 39.1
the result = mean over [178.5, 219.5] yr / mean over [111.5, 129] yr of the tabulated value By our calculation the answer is 1.98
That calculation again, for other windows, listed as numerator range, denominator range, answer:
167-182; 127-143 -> 1.49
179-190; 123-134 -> 1.63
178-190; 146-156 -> 1.99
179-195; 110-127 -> 2.29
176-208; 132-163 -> 1.78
